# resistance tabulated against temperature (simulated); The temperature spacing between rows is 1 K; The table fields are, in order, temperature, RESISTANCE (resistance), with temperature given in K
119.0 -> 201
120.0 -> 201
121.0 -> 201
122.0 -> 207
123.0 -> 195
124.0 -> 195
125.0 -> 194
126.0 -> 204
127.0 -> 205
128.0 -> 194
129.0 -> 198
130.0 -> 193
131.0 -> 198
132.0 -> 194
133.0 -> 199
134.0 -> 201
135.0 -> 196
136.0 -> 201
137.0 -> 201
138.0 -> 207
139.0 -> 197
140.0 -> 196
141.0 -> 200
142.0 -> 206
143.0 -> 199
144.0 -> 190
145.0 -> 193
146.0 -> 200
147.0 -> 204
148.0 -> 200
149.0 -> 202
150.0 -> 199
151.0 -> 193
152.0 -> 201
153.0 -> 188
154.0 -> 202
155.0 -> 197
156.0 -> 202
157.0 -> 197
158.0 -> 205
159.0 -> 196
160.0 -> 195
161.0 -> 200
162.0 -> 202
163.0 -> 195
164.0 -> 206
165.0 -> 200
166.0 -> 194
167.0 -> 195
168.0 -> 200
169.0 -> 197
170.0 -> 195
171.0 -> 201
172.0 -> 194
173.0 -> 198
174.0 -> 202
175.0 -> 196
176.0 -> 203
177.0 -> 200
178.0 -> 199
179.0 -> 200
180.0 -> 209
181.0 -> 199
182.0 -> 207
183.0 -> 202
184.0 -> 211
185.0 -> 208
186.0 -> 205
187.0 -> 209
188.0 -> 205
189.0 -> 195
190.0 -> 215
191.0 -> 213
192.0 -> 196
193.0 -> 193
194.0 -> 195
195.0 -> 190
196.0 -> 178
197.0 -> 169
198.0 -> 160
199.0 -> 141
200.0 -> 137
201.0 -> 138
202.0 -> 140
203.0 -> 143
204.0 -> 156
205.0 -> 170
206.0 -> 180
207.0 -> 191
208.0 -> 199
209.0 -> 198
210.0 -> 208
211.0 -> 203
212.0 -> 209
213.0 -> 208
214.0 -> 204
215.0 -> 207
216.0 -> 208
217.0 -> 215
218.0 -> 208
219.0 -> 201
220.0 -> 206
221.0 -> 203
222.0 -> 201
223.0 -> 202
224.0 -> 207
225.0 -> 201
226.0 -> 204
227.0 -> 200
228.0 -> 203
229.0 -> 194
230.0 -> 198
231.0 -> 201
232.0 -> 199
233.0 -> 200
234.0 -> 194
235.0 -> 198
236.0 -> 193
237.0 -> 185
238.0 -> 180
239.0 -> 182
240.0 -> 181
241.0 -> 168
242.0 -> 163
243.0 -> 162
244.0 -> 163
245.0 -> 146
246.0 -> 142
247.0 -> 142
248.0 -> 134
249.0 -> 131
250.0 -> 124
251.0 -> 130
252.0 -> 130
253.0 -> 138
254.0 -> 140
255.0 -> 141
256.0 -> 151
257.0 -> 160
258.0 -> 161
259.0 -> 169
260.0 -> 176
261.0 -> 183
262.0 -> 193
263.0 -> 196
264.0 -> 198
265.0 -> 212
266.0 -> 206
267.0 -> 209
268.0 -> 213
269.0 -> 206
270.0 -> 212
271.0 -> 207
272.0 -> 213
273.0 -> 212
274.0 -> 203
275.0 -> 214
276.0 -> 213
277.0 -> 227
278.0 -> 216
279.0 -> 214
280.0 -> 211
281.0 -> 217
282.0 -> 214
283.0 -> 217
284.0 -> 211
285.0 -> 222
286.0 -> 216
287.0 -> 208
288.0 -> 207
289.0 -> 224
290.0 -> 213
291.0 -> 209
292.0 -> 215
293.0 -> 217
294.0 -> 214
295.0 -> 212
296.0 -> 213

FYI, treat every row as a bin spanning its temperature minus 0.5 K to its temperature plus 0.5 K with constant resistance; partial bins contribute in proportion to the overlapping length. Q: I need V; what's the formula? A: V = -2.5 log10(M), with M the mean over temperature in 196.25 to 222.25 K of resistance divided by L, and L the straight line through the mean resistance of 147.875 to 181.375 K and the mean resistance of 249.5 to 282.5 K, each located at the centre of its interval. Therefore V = 0.05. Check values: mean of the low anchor 199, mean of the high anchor 188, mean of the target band 185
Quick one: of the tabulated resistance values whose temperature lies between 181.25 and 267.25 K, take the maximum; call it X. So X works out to 215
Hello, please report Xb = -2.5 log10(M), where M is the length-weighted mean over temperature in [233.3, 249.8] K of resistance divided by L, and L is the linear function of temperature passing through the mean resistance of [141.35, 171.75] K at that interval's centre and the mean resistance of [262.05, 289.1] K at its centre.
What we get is 0.24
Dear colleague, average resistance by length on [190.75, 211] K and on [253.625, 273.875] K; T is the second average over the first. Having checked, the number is 1.1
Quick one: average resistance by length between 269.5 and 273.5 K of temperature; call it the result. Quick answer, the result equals 211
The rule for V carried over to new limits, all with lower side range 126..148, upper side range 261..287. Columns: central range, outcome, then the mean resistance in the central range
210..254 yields 0.133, 183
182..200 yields 0.062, 192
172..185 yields 0.001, 202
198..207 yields 0.311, 153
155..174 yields 0.014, 198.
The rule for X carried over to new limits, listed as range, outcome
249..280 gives 227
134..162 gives 207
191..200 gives 213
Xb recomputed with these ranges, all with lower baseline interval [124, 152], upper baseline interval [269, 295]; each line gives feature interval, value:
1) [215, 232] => 0.02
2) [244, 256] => 0.46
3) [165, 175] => 0.02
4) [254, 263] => 0.26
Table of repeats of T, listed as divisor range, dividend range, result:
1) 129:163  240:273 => 0.86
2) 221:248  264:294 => 1.15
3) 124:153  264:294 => 1.07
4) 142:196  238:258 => 0.75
